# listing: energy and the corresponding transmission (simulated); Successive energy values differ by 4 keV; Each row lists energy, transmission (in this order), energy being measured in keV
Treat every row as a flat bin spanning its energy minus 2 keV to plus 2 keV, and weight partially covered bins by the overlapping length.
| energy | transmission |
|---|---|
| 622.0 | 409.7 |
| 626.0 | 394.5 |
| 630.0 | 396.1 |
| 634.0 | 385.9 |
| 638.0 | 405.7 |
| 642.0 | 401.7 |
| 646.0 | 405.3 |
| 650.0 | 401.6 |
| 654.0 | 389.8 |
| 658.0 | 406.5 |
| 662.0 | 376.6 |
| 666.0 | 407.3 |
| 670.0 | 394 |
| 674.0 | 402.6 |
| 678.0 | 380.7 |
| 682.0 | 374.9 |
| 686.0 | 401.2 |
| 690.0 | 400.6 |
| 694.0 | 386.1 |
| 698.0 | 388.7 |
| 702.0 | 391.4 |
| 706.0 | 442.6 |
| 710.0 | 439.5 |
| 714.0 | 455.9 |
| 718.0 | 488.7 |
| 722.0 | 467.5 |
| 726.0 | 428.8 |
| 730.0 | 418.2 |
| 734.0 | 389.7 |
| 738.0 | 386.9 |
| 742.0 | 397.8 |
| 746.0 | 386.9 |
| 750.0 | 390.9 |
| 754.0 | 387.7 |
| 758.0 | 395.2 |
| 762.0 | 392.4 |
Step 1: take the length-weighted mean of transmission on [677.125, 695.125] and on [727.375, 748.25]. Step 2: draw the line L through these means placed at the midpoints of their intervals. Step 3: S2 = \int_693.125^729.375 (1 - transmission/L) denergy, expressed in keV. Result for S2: -3.7 keV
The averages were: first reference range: 389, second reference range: 397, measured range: 433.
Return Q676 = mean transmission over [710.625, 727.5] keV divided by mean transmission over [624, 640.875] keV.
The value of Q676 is 1.16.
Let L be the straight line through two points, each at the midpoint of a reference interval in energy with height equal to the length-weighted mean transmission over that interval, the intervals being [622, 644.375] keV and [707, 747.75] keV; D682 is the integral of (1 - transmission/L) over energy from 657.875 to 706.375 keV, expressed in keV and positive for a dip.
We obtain 2.17 keV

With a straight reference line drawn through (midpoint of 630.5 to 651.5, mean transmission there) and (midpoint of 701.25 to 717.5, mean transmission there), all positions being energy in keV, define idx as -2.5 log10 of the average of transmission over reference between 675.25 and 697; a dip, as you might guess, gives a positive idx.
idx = 0.10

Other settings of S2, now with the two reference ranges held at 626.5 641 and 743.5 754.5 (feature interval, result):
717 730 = -2.1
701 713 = -1.2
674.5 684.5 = 0.3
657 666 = 0.0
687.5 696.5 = 0.0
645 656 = -0.1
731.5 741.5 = 0.0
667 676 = -0.1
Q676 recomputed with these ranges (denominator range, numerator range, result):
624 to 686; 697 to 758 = 1.06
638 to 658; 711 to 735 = 1.11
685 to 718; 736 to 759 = 0.93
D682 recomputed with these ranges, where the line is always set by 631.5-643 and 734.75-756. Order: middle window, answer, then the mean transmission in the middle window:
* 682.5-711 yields -0.8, 404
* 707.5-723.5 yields -2.9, 462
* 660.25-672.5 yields 0.1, 393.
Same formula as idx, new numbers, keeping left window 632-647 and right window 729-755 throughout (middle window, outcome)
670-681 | 0.018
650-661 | 0.004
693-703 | 0.020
